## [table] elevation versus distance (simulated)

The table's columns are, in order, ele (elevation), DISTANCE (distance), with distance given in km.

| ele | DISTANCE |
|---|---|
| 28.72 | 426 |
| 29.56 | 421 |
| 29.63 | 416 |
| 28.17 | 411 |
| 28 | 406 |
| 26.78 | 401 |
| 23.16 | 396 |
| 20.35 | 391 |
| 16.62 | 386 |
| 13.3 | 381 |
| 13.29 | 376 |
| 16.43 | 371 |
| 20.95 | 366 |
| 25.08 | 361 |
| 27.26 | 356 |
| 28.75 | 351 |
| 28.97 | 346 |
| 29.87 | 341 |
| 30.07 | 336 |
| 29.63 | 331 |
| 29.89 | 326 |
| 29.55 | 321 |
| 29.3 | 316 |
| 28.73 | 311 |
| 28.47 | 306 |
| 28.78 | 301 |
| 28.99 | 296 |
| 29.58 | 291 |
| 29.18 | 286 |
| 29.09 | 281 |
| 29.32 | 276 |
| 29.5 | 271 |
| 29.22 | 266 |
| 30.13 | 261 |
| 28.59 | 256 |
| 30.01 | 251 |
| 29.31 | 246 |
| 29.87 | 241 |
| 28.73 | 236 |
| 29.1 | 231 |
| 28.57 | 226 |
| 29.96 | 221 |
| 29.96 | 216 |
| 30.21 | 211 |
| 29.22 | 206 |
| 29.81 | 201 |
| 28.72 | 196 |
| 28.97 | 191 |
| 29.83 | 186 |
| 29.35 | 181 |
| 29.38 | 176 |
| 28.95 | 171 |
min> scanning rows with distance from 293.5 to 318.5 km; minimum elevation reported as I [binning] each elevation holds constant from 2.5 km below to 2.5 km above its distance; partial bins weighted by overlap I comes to 28.47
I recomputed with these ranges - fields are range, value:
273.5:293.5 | 29.09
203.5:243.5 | 28.57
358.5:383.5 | 13.29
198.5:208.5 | 29.22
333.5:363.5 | 25.08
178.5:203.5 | 28.72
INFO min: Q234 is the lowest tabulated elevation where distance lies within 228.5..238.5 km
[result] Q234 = 28.73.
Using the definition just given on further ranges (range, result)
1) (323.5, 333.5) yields 29.63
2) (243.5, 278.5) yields 28.59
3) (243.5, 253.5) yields 29.31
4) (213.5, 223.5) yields 29.96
